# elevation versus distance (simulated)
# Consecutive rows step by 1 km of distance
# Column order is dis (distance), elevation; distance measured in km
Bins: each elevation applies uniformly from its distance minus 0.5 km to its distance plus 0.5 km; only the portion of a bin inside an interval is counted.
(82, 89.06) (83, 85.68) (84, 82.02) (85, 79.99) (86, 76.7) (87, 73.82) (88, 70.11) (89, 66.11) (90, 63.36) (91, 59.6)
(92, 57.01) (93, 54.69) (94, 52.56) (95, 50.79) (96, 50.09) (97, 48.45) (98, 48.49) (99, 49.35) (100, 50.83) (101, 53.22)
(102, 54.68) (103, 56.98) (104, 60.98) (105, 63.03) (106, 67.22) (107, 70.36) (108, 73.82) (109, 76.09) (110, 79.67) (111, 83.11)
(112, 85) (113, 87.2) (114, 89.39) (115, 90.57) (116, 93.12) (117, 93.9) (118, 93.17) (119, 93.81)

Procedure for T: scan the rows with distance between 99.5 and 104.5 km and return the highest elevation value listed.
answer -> 60.98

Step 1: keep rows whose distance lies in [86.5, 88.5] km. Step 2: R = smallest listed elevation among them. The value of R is 70.11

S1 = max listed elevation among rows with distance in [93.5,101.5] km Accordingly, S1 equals 53.22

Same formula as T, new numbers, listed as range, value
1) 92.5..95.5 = 54.69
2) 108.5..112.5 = 85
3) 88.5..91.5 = 66.11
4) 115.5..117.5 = 93.9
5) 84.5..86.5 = 79.99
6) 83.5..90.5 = 82.02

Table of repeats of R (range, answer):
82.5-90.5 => 63.36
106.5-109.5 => 70.36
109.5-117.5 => 79.67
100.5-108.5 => 53.22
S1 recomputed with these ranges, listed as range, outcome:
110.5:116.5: 93.12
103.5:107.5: 70.36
